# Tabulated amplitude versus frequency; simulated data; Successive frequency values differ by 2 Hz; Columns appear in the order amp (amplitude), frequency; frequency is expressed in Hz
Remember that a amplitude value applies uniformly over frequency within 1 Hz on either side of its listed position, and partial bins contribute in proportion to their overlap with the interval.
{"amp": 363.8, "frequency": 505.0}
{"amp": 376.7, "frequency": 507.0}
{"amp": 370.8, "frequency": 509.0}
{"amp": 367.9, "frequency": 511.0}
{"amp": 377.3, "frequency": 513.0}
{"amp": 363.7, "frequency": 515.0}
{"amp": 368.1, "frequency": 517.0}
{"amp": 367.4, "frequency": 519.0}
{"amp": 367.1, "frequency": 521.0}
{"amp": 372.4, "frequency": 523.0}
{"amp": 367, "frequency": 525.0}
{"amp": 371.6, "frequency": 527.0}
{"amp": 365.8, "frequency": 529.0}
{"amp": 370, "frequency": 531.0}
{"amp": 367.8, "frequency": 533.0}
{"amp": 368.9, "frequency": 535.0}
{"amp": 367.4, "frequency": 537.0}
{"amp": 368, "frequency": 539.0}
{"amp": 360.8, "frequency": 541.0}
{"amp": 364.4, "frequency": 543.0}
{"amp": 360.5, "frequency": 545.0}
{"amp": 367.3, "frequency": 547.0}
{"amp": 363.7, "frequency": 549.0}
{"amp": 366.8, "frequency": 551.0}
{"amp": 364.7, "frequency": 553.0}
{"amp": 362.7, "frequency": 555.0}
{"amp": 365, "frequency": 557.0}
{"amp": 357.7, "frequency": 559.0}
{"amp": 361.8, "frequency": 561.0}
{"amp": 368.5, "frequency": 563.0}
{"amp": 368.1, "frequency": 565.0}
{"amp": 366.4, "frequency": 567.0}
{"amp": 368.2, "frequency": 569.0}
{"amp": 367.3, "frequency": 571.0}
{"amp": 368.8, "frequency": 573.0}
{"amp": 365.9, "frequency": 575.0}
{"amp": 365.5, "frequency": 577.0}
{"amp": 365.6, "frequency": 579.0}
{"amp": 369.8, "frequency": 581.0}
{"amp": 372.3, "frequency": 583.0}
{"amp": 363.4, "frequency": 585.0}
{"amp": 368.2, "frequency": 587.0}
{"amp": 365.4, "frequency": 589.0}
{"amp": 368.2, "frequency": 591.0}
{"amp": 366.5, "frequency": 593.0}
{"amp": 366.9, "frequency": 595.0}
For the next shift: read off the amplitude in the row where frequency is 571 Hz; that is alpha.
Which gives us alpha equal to 367.3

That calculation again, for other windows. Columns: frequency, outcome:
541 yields 360.8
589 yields 365.4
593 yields 366.5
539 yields 368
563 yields 368.5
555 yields 362.7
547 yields 367.3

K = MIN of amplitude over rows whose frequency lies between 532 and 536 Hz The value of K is 367.8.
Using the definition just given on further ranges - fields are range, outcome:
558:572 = 357.7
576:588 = 363.4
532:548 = 360.5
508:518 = 363.7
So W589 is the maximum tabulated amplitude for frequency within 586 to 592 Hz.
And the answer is 368.2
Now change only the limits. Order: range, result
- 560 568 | 368.5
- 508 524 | 377.3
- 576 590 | 372.3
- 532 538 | 368.9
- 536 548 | 368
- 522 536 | 372.4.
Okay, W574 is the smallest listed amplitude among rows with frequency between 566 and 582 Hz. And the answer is 365.5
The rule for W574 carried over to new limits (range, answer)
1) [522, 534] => 365.8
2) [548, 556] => 362.7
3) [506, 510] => 370.8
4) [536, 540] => 367.4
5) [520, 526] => 367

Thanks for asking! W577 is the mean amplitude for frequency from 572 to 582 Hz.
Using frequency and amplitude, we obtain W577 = 367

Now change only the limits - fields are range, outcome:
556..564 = 363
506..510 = 374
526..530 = 369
